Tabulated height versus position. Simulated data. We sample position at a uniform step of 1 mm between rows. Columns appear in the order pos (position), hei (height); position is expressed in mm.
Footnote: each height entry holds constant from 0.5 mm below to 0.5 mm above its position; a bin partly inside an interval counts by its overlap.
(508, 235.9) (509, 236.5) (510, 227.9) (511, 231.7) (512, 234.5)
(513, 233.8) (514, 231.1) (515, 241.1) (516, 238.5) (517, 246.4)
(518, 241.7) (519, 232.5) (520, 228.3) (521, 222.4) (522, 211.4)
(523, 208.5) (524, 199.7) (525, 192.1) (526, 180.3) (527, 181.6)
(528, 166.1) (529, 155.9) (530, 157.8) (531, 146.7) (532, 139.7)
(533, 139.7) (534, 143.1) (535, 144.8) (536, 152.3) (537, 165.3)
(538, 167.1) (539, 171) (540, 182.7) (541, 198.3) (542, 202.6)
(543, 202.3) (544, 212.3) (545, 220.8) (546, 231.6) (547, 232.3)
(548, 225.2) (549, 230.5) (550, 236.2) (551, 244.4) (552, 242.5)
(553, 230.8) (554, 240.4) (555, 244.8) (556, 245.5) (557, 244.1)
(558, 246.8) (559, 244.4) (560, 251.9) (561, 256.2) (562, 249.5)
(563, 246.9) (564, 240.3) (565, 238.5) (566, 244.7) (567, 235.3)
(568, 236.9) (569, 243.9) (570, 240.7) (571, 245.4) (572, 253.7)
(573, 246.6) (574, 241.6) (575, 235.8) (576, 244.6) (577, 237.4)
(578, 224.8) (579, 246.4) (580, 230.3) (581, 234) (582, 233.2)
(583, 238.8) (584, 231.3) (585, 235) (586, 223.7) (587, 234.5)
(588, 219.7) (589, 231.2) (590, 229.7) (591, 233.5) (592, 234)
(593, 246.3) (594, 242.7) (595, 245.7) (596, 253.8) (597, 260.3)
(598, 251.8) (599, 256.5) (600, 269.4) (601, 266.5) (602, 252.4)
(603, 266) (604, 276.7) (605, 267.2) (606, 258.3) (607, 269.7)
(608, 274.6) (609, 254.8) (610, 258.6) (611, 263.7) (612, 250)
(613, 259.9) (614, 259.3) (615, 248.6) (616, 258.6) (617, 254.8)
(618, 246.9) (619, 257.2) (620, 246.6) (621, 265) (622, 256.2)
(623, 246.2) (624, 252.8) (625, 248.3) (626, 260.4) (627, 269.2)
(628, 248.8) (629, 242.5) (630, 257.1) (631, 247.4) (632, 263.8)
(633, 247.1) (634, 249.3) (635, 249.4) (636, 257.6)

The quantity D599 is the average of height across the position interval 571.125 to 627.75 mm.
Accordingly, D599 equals 249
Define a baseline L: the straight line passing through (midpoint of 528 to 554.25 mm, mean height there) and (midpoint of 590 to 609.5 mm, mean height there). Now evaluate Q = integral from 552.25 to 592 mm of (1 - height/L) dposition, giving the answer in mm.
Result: -2.5 mm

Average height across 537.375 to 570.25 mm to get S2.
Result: 229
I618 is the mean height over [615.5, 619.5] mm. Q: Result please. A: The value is 254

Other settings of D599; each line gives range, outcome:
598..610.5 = 264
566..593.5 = 237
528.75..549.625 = 183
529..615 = 231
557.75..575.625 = 244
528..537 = 150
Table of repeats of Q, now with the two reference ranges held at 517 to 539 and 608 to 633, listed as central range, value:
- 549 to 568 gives -3.5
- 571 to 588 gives -1.1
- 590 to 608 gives -1.3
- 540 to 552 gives -1.5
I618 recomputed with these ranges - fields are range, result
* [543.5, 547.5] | 224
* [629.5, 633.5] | 254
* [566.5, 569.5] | 239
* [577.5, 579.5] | 236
